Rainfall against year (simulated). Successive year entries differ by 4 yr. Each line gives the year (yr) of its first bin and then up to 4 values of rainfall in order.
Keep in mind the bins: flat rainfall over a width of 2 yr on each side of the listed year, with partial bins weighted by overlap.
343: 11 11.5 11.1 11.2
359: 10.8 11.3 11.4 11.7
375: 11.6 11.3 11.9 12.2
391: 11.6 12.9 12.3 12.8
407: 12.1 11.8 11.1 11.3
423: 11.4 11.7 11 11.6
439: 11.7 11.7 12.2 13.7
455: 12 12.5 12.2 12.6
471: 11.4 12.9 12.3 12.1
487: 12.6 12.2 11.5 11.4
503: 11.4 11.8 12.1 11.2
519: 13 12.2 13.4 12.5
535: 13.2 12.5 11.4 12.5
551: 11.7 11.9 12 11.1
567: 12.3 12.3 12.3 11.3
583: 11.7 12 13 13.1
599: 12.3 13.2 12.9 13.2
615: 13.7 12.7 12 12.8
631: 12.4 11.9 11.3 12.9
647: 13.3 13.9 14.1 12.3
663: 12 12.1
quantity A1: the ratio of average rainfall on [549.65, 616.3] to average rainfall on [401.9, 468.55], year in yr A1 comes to 1.0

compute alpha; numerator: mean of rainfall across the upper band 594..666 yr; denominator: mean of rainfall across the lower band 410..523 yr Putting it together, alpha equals 1.07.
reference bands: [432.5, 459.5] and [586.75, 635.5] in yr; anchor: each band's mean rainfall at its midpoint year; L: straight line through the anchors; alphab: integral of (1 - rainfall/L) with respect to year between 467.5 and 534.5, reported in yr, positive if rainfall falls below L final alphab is 1.1 yr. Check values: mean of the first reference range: 12.2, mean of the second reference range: 12.8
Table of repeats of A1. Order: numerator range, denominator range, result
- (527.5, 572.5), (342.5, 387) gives 1.07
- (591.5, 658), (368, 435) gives 1.09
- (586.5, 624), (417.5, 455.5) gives 1.09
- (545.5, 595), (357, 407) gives 1.02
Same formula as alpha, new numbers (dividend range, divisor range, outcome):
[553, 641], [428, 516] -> 1.03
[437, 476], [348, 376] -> 1.09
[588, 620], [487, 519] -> 1.10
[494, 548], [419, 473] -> 1.02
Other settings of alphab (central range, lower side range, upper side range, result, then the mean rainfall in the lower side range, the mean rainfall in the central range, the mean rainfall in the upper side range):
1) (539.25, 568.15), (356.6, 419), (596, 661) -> 1.4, 11.8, 11.9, 12.8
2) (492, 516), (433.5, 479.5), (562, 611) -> 1.3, 12.2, 11.6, 12.4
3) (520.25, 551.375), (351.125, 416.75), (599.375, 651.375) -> -0.3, 11.7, 12.5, 12.7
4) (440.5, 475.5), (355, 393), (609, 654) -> -1.2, 11.5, 12.3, 12.8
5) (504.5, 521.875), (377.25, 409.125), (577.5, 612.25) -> 0.5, 12.1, 12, 12.5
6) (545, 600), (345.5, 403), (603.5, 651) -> 1.7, 11.7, 12.1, 12.7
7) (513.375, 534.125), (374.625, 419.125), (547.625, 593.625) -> -0.9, 11.9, 12.5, 12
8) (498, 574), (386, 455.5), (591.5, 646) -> 1.6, 11.9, 12.1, 12.7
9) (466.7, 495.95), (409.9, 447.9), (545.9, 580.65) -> -1.3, 11.5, 12.2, 11.9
